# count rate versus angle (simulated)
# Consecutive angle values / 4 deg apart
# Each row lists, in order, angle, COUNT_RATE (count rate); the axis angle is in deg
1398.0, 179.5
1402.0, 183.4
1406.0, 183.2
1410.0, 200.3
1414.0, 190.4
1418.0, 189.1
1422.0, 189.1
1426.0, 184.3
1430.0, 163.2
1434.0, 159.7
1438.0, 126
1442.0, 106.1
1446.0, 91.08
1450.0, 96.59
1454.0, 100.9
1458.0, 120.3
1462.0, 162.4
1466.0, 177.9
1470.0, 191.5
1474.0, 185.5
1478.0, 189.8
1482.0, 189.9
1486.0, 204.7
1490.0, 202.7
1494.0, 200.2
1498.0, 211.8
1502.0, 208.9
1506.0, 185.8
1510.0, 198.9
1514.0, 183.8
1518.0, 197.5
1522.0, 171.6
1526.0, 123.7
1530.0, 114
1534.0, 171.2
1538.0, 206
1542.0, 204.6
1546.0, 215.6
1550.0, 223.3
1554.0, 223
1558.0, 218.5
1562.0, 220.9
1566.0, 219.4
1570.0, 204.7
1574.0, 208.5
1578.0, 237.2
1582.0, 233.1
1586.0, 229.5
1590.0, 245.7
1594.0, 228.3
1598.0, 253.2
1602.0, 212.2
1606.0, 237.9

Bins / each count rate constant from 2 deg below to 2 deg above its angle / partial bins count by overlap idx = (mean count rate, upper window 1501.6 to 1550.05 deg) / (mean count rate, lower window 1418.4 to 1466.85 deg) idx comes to 1.3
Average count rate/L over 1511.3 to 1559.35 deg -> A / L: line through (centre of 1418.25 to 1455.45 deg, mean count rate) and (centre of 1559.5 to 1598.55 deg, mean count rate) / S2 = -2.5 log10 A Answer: 0.07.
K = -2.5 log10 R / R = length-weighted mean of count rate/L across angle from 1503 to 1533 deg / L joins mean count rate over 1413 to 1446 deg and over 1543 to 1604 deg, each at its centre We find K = 0.17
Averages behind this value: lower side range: 158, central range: 169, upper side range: 225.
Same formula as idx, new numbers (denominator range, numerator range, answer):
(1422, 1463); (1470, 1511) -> 1.48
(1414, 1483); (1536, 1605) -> 1.44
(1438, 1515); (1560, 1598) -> 1.35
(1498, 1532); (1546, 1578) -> 1.24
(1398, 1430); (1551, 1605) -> 1.21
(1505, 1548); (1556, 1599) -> 1.26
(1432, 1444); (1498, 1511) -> 1.53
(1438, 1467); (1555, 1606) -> 1.88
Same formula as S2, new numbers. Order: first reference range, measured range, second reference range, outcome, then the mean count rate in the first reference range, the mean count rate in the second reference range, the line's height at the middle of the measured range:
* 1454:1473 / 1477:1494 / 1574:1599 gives -0.15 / 158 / 235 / 171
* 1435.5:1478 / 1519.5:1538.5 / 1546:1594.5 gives 0.24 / 139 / 224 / 193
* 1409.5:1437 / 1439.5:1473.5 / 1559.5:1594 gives 0.39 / 179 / 225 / 189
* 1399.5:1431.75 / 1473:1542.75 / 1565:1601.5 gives 0.13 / 185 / 228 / 209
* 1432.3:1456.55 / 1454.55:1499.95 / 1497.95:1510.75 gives -0.14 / 113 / 200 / 161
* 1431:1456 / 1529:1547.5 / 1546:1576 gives 0.07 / 115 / 217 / 197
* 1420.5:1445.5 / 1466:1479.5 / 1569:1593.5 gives -0.10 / 150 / 227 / 171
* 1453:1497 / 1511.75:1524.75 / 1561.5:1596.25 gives 0.09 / 178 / 226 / 198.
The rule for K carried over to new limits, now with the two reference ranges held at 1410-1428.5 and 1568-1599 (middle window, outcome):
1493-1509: 0.04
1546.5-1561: 0.00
